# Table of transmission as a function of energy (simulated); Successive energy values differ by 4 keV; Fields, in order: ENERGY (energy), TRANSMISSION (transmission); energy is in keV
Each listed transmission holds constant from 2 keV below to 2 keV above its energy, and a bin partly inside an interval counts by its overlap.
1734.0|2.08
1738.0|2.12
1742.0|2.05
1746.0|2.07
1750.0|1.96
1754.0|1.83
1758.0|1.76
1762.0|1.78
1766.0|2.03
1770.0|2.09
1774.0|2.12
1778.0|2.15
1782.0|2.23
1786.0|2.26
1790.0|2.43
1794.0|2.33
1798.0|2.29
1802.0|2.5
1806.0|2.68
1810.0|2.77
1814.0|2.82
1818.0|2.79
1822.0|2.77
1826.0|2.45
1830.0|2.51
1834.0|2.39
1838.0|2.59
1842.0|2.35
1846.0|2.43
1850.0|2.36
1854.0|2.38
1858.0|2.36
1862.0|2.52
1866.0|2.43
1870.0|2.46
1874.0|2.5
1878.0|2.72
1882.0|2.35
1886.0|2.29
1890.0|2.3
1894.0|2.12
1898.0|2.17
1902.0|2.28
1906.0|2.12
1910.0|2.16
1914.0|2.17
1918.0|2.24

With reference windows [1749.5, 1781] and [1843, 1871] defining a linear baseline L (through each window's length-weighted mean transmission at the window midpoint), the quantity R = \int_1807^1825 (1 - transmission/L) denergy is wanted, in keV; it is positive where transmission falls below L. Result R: -4.42 keV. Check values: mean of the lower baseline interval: 1.97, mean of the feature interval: 2.76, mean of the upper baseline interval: 2.42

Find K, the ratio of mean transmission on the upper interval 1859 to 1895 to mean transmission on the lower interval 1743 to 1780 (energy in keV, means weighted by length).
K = 1.2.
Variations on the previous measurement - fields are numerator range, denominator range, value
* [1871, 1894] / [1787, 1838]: 0.94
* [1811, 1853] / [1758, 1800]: 1.18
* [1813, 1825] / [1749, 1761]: 1.51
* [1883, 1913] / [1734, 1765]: 1.13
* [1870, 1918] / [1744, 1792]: 1.11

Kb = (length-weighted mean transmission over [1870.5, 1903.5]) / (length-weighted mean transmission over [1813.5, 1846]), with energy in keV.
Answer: 0.9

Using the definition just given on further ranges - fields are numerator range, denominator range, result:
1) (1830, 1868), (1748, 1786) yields 1.21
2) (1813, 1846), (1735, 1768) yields 1.31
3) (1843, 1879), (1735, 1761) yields 1.25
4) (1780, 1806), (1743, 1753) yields 1.18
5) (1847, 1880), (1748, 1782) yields 1.24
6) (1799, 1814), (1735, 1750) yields 1.28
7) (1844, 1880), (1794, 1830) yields 0.94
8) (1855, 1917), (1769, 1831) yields 0.95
